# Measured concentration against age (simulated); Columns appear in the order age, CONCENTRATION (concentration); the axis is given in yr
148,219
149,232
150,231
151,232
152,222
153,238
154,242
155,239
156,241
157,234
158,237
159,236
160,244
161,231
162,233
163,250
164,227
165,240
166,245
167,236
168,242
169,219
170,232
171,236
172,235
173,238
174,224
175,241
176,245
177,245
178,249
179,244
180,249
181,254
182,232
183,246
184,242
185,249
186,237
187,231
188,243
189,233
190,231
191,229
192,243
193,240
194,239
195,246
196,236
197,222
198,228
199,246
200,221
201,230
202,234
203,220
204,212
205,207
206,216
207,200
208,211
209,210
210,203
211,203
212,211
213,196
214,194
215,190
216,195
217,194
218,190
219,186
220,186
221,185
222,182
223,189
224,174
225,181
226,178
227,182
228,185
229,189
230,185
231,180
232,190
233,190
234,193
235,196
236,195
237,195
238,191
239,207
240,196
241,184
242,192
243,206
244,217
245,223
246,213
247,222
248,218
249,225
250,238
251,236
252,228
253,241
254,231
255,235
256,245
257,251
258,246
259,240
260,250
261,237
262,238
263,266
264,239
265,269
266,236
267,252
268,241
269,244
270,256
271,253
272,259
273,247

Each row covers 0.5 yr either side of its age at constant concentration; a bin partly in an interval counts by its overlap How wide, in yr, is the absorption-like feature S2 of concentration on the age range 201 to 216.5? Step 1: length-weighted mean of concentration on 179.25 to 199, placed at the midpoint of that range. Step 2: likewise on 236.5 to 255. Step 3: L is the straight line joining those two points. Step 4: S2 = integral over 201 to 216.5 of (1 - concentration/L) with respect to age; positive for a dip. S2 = 1.6 yr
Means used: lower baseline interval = 239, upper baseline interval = 215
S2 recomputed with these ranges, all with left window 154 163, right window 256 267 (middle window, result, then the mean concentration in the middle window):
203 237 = 7.0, 194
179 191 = 0.0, 240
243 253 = 0.9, 224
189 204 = 0.6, 232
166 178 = 0.1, 237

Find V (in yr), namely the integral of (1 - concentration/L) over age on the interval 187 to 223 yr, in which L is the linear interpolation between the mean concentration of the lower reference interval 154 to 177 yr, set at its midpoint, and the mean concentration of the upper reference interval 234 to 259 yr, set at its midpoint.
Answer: 2.1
